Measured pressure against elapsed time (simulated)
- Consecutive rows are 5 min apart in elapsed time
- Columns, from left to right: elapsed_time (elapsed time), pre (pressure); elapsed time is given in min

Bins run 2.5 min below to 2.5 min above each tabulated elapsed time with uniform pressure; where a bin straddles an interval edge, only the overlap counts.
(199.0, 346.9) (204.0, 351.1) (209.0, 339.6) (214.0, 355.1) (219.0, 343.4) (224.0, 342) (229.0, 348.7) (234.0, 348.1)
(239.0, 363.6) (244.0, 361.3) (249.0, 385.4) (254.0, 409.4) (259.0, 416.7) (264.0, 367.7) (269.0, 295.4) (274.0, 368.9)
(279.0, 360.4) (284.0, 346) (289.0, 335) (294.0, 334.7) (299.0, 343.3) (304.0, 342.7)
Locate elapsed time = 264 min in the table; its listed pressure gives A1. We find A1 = 367.7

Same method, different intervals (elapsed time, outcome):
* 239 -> 363.6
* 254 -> 409.4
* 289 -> 335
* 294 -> 334.7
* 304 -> 342.7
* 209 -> 339.6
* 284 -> 346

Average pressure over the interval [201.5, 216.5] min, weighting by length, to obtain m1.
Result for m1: 349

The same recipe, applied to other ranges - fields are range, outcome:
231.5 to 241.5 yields 356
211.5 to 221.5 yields 349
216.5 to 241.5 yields 349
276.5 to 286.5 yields 353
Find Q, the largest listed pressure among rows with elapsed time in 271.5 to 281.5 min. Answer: 368.9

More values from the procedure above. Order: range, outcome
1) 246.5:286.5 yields 416.7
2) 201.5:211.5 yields 351.1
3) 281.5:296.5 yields 346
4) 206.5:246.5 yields 363.6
